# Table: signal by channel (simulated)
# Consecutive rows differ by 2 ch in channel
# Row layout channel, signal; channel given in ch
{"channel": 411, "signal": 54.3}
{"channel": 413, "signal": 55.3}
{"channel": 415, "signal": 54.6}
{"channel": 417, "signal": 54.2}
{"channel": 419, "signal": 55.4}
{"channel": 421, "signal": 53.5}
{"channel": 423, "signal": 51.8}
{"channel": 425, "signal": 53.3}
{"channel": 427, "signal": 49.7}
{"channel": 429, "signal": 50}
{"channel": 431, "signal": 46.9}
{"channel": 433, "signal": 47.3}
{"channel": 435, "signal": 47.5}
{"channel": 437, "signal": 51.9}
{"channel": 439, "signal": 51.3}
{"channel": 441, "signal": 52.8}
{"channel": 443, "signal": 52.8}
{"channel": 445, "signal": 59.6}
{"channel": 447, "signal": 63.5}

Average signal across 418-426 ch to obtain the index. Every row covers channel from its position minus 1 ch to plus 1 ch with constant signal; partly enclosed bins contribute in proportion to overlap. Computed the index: 53.5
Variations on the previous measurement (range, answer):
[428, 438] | 48.7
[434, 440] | 50.2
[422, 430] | 51.2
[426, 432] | 48.9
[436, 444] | 52.2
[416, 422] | 54.4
